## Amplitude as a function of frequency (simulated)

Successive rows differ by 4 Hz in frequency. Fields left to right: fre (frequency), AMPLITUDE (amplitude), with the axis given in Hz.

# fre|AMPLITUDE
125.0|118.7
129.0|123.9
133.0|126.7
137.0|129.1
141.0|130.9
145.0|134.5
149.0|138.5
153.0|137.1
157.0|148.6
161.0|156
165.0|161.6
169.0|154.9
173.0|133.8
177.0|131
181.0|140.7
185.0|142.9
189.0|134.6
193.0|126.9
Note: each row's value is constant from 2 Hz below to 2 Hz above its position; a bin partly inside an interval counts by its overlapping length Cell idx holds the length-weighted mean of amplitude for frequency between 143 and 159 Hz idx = 140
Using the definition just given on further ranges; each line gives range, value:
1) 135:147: 132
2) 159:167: 159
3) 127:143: 128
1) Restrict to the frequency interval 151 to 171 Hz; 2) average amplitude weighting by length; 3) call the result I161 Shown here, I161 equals 152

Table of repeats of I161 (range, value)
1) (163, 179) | 145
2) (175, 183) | 136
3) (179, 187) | 142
